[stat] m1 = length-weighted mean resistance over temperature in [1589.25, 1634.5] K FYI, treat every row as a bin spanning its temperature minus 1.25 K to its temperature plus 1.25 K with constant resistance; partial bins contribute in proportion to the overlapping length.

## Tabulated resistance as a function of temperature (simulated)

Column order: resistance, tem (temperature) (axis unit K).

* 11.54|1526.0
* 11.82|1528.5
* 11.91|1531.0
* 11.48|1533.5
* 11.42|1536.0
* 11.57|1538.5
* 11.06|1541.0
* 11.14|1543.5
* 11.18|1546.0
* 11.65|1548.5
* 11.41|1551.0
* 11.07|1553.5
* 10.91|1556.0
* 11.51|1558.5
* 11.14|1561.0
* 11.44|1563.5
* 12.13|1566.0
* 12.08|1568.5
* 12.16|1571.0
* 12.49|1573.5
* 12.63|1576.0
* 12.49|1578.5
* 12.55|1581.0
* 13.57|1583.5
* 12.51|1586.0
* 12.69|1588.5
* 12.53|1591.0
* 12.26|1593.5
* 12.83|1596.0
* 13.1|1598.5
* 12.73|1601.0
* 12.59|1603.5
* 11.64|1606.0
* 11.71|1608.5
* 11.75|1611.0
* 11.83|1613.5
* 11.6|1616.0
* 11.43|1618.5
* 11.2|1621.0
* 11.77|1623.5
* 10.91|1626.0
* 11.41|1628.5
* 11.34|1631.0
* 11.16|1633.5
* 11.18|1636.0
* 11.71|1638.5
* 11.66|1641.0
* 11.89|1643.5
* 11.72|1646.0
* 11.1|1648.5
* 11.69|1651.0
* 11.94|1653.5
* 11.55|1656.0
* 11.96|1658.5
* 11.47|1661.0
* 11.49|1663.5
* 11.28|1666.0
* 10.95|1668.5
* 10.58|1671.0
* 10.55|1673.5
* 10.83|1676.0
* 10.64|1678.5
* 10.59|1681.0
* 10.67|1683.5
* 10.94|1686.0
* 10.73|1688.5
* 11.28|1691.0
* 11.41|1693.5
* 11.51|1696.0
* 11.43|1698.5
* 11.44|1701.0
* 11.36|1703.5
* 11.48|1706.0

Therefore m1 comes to 11.9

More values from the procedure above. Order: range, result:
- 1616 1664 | 11.5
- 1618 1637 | 11.3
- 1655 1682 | 11.1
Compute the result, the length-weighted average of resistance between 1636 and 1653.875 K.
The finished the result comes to 11.6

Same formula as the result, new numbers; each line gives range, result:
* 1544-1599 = 12.1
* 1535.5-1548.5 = 11.3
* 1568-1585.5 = 12.6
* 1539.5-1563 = 11.2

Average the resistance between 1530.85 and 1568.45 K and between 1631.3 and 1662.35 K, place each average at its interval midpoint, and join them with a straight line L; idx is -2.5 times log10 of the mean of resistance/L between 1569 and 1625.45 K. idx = -0.07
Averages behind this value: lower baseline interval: 11.4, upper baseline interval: 11.6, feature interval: 12.3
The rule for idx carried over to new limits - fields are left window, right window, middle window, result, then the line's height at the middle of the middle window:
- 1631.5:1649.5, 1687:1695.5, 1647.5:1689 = 0.019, 11.3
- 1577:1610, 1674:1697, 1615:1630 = 0.061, 12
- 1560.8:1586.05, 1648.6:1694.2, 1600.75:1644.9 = 0.011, 11.7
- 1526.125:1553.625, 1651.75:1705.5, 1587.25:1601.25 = -0.122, 11.3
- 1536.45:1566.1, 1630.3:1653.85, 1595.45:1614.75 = -0.074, 11.4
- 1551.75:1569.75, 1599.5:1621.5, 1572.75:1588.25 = -0.097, 11.6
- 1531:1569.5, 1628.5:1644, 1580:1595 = -0.112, 11.4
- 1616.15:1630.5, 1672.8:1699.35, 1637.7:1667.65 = -0.041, 11.2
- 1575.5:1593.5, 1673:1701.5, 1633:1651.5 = 0.020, 11.7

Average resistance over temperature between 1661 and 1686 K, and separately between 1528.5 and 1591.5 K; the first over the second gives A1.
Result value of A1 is 0.92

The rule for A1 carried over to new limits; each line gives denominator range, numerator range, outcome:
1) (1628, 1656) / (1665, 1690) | 0.93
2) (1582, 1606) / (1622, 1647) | 0.90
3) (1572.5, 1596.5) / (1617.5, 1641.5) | 0.90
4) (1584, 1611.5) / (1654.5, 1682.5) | 0.89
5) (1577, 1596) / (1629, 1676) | 0.90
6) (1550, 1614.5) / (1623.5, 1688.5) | 0.93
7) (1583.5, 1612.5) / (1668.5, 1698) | 0.88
